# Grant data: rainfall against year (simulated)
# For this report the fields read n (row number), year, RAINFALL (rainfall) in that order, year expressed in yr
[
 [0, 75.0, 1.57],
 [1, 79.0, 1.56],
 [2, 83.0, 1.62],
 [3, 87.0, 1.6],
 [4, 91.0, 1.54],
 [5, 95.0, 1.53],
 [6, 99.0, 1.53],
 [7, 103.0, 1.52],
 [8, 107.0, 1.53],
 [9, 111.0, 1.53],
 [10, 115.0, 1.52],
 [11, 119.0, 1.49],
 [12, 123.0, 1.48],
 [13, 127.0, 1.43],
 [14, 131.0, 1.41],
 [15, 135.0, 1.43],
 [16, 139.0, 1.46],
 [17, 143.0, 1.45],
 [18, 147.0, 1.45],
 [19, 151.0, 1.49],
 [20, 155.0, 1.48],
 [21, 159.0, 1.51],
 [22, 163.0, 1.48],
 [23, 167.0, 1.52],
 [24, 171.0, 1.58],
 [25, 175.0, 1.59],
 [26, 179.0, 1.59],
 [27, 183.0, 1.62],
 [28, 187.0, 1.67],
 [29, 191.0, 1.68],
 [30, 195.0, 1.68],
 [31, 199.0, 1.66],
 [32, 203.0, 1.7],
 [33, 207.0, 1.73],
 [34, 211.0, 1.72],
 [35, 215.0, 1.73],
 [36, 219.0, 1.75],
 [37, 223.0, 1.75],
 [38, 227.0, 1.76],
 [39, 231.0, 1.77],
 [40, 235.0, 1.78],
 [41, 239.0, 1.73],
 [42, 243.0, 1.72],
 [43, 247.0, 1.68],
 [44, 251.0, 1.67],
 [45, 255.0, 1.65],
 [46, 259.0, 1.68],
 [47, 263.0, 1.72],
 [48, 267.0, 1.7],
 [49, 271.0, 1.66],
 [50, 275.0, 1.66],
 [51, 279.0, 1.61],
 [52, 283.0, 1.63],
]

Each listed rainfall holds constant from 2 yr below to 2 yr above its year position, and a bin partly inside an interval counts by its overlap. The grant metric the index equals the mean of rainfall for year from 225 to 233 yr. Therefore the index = 1.77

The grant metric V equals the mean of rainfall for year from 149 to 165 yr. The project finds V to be 1.49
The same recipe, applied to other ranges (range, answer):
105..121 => 1.52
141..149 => 1.45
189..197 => 1.68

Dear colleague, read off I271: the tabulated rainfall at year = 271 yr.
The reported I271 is 1.66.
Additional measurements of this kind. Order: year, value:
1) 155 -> 1.48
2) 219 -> 1.75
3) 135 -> 1.43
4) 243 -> 1.72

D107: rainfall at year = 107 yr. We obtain 1.53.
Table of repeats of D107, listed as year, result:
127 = 1.43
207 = 1.73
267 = 1.7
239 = 1.73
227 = 1.76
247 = 1.68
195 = 1.68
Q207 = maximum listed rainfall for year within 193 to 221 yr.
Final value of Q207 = 1.75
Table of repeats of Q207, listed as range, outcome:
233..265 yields 1.78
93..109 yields 1.53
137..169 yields 1.52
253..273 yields 1.72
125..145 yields 1.46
